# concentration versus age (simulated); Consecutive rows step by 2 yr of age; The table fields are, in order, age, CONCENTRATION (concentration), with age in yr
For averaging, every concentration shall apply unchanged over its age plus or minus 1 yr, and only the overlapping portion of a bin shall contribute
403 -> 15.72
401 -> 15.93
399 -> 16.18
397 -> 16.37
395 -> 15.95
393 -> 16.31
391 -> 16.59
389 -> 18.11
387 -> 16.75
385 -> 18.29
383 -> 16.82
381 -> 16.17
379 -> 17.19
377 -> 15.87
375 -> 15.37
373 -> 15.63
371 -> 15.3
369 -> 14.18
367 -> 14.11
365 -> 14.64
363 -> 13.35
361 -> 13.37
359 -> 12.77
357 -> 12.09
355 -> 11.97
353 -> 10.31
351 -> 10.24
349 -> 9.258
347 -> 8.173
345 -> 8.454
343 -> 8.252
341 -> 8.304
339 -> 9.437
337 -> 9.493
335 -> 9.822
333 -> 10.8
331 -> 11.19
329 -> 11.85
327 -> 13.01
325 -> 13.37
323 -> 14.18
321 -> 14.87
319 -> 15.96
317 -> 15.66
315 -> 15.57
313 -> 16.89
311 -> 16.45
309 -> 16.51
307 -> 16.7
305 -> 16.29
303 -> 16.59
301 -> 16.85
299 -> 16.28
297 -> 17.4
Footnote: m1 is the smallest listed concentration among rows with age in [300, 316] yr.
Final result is 15.57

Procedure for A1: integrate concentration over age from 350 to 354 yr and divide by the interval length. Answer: 10.3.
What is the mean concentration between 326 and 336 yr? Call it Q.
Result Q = 11.3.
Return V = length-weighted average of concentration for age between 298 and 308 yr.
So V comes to 16.5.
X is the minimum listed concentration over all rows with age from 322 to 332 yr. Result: 11.19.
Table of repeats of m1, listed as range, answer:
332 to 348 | 8.173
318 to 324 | 14.18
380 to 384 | 16.17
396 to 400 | 16.18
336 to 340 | 9.437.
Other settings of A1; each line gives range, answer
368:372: 14.7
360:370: 13.9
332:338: 10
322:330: 13.1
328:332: 11.5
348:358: 10.8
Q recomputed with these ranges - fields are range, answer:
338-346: 8.61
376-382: 16.4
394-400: 16.2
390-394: 16.4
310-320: 16.1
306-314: 16.6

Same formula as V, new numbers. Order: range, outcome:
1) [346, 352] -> 9.22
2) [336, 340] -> 9.46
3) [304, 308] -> 16.5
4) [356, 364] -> 12.9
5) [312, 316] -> 16.2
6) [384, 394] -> 17.2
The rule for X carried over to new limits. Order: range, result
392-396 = 15.95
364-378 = 14.11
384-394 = 16.31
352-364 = 10.31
